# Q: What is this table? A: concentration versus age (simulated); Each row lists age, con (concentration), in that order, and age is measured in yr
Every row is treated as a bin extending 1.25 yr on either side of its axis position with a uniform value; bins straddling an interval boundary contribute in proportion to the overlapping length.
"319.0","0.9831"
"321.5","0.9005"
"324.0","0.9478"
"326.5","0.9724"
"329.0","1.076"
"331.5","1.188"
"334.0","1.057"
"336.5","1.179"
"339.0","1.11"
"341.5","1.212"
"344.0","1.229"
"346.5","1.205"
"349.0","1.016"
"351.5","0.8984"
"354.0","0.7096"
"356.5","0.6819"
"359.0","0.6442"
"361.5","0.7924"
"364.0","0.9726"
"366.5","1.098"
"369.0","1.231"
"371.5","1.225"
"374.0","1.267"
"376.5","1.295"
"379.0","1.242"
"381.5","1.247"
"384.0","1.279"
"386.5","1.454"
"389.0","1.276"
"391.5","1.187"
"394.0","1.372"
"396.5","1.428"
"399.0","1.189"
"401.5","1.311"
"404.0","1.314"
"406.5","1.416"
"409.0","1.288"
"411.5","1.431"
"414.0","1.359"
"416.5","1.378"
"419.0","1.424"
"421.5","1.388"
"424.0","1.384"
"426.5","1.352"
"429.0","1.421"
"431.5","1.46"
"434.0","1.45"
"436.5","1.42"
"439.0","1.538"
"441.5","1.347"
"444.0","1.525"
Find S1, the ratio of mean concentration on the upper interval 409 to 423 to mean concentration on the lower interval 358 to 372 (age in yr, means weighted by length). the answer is 1.40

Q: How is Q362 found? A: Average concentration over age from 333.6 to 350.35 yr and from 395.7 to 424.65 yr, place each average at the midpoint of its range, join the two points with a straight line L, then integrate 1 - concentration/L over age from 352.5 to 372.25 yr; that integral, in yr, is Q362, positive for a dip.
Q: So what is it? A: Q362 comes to 4.9 yr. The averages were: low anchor 1.15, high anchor 1.36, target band 0.911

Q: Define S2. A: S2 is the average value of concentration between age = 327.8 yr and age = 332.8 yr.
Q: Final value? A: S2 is 1.13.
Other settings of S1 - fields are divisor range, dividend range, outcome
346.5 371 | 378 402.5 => 1.41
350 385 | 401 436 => 1.33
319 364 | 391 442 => 1.39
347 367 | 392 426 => 1.58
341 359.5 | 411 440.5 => 1.49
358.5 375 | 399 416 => 1.28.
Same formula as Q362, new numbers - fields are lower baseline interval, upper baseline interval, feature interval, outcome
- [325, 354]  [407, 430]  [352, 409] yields 3.8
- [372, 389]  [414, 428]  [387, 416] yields 0.2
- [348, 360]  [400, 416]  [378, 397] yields -2.8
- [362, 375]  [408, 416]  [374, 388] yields -1.1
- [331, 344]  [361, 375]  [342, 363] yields 4.2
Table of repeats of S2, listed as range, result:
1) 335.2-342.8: 1.17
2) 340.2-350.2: 1.17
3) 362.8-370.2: 1.1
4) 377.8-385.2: 1.26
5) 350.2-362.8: 0.747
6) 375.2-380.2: 1.27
